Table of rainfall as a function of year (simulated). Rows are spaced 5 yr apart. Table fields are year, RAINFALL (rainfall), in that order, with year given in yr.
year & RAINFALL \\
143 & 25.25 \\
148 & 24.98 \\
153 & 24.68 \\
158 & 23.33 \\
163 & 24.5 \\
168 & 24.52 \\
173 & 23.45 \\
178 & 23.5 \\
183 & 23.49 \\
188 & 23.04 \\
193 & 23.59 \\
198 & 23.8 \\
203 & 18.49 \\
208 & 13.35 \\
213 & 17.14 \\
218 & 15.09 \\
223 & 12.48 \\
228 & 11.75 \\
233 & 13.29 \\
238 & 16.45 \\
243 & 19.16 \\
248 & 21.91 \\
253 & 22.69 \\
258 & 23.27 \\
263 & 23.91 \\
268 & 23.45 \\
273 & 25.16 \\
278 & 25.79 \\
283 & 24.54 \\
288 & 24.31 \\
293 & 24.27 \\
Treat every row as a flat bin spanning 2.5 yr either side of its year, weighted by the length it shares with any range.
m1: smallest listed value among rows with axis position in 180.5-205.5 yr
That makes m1 18.49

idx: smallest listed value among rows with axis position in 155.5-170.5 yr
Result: 23.33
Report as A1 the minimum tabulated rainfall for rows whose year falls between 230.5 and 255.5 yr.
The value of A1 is 13.29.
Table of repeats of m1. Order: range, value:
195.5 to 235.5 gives 11.75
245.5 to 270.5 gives 21.91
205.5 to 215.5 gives 13.35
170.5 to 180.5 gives 23.45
